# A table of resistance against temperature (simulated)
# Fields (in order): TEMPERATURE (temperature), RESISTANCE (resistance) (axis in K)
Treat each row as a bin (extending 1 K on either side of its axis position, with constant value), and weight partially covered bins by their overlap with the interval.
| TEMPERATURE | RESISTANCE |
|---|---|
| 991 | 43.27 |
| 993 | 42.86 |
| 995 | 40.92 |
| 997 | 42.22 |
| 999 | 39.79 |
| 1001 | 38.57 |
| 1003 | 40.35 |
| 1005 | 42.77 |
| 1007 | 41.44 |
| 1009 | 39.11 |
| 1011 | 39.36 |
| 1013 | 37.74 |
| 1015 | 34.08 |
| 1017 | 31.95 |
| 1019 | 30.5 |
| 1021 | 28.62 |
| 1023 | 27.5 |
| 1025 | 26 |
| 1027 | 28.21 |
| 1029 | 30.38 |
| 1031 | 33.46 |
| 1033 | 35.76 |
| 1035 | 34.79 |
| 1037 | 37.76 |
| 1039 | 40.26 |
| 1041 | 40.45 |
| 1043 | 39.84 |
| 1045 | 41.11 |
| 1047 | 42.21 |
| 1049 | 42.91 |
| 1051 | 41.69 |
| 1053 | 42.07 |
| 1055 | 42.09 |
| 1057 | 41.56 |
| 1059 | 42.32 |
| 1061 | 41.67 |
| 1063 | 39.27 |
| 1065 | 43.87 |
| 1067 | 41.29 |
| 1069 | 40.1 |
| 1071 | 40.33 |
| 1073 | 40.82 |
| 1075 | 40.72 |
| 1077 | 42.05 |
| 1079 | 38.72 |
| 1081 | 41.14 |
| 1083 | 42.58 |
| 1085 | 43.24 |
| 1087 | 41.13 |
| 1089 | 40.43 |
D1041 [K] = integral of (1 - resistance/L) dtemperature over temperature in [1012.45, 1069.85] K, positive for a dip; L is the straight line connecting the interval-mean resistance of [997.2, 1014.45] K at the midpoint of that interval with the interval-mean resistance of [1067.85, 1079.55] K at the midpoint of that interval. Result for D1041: 4.3 K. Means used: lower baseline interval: 39.8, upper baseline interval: 40.5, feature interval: 37.2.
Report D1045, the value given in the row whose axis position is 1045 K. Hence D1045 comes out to 41.11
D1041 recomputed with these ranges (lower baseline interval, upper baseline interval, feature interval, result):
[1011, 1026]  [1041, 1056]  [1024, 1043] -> 1.2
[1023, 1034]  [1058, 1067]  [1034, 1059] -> -2.9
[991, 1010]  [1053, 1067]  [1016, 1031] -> 4.4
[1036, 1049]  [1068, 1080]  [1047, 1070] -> -0.7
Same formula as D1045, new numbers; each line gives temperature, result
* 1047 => 42.21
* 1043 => 39.84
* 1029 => 30.38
